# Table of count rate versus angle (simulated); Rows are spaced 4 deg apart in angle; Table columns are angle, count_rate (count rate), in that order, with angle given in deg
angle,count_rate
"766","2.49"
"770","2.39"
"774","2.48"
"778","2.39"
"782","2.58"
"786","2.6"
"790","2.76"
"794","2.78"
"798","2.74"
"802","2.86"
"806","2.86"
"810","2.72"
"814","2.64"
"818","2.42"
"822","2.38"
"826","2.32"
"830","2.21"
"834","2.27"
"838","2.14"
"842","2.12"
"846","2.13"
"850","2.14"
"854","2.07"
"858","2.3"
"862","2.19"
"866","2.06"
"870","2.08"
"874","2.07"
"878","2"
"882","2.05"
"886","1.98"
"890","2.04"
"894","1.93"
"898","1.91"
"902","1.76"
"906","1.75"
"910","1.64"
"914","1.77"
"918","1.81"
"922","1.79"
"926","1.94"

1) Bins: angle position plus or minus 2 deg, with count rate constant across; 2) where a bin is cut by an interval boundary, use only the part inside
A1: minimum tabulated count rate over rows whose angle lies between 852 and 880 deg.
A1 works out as 2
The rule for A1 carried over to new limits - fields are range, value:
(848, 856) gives 2.07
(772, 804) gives 2.39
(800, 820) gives 2.42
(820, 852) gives 2.12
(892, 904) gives 1.76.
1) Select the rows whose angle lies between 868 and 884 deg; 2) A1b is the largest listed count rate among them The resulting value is 2.08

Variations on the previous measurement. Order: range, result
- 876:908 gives 2.05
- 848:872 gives 2.3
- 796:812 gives 2.86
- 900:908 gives 1.76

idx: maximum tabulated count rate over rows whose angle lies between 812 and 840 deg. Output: 2.64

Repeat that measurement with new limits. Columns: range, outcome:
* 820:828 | 2.38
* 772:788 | 2.6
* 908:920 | 1.81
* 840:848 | 2.13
